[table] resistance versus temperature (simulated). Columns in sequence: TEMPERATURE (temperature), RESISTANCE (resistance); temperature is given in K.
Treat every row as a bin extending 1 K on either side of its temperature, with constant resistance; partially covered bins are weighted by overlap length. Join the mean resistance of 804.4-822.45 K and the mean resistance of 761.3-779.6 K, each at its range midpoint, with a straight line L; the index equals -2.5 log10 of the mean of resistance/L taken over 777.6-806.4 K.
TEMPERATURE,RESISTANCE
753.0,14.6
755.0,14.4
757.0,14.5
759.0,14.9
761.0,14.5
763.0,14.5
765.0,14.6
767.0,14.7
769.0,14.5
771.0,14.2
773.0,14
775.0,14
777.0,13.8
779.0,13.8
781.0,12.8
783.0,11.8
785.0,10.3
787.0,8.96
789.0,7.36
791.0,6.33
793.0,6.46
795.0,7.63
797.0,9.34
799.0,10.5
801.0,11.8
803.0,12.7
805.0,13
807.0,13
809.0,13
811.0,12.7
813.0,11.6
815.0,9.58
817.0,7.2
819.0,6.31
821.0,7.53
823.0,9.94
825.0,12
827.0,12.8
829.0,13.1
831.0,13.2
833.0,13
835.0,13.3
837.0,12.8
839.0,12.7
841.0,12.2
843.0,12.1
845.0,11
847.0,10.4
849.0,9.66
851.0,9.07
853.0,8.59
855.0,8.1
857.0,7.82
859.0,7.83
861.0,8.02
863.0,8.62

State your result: 0.19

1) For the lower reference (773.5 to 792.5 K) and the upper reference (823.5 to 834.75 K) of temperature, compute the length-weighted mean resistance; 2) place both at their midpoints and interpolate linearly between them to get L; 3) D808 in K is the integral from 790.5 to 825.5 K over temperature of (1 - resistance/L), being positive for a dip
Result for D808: 5.5 K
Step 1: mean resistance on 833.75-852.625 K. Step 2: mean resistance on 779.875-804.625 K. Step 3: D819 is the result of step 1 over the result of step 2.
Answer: 1.2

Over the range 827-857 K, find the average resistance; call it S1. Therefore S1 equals 11.3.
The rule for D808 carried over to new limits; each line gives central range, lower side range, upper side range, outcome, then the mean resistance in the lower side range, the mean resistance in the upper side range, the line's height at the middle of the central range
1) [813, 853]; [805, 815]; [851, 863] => -2.9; 12.3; 8.2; 10.3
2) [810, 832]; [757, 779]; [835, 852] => 3.0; 14.3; 11.4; 12.3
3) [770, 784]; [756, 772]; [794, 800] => -1.2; 14.5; 9.16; 12.4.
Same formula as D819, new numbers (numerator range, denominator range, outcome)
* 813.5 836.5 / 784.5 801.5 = 1.25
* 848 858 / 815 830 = 0.88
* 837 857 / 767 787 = 0.79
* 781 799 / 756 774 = 0.61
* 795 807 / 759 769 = 0.77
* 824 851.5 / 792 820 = 1.16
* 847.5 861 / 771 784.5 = 0.64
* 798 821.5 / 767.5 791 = 0.89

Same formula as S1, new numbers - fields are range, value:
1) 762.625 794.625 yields 11.9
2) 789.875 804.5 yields 9.36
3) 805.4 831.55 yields 10.9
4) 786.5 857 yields 10.5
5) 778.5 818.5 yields 10.4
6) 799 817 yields 11.8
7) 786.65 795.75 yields 7.23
